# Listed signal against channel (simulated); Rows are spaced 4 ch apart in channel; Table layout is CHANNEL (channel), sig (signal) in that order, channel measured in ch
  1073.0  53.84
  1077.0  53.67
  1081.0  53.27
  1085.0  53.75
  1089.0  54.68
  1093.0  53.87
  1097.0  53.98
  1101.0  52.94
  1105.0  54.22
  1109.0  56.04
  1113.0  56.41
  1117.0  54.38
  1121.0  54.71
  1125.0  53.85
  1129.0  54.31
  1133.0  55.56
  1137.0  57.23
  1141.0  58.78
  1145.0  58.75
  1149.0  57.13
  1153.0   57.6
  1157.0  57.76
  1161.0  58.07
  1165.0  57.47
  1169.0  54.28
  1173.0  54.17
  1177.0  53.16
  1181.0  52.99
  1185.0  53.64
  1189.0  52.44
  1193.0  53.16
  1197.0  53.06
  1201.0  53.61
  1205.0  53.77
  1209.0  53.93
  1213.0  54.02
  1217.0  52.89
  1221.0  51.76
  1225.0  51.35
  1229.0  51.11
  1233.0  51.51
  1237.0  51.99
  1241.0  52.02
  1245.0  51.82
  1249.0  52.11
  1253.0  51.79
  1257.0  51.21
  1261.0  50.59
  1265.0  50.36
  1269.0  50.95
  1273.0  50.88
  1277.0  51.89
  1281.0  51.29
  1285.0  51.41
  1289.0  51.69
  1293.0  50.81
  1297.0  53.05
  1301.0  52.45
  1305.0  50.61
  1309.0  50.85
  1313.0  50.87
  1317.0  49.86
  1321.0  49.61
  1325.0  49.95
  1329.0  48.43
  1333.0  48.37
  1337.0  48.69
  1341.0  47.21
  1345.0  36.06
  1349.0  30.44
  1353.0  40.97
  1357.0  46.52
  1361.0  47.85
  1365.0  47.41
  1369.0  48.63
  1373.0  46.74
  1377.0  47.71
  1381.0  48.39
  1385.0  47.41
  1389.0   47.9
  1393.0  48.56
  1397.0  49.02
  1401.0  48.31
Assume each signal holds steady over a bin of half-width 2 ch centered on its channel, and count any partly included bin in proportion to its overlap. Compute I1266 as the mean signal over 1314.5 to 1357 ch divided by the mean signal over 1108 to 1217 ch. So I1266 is 0.8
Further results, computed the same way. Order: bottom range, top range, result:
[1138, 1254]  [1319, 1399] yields 0.86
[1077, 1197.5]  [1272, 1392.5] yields 0.87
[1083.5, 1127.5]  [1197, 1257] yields 0.96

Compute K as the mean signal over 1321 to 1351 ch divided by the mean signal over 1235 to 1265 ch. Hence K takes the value 0.9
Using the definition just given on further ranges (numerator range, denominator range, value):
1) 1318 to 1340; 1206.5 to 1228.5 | 0.93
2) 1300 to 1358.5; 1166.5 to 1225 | 0.87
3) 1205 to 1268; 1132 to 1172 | 0.91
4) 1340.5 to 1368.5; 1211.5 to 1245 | 0.82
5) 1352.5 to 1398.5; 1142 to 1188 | 0.85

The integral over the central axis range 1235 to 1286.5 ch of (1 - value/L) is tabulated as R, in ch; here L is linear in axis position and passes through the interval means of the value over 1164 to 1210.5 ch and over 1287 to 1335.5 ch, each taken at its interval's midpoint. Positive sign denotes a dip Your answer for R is 0.4 ch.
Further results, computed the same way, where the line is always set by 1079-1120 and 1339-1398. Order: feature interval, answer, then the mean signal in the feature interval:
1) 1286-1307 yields -1.7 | 51.7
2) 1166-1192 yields -1.0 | 53.6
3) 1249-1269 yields -0.9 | 51.1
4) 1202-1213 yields -0.7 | 53.9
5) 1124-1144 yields -1.1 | 56.2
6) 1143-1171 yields -2.6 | 57.3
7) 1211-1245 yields -1.4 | 52.1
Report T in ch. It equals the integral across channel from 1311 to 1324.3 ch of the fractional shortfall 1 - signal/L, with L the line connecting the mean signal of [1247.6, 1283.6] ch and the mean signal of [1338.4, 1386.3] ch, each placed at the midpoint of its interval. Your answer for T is -0.7 ch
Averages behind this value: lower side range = 51.2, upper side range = 44.6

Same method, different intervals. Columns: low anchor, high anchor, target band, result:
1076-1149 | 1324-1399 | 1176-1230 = -1.18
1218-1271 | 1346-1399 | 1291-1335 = -1.83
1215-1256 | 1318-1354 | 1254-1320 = -4.18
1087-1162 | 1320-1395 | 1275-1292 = -0.81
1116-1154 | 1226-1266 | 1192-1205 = 0.04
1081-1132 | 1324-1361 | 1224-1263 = -2.52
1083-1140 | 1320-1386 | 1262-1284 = -1.03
